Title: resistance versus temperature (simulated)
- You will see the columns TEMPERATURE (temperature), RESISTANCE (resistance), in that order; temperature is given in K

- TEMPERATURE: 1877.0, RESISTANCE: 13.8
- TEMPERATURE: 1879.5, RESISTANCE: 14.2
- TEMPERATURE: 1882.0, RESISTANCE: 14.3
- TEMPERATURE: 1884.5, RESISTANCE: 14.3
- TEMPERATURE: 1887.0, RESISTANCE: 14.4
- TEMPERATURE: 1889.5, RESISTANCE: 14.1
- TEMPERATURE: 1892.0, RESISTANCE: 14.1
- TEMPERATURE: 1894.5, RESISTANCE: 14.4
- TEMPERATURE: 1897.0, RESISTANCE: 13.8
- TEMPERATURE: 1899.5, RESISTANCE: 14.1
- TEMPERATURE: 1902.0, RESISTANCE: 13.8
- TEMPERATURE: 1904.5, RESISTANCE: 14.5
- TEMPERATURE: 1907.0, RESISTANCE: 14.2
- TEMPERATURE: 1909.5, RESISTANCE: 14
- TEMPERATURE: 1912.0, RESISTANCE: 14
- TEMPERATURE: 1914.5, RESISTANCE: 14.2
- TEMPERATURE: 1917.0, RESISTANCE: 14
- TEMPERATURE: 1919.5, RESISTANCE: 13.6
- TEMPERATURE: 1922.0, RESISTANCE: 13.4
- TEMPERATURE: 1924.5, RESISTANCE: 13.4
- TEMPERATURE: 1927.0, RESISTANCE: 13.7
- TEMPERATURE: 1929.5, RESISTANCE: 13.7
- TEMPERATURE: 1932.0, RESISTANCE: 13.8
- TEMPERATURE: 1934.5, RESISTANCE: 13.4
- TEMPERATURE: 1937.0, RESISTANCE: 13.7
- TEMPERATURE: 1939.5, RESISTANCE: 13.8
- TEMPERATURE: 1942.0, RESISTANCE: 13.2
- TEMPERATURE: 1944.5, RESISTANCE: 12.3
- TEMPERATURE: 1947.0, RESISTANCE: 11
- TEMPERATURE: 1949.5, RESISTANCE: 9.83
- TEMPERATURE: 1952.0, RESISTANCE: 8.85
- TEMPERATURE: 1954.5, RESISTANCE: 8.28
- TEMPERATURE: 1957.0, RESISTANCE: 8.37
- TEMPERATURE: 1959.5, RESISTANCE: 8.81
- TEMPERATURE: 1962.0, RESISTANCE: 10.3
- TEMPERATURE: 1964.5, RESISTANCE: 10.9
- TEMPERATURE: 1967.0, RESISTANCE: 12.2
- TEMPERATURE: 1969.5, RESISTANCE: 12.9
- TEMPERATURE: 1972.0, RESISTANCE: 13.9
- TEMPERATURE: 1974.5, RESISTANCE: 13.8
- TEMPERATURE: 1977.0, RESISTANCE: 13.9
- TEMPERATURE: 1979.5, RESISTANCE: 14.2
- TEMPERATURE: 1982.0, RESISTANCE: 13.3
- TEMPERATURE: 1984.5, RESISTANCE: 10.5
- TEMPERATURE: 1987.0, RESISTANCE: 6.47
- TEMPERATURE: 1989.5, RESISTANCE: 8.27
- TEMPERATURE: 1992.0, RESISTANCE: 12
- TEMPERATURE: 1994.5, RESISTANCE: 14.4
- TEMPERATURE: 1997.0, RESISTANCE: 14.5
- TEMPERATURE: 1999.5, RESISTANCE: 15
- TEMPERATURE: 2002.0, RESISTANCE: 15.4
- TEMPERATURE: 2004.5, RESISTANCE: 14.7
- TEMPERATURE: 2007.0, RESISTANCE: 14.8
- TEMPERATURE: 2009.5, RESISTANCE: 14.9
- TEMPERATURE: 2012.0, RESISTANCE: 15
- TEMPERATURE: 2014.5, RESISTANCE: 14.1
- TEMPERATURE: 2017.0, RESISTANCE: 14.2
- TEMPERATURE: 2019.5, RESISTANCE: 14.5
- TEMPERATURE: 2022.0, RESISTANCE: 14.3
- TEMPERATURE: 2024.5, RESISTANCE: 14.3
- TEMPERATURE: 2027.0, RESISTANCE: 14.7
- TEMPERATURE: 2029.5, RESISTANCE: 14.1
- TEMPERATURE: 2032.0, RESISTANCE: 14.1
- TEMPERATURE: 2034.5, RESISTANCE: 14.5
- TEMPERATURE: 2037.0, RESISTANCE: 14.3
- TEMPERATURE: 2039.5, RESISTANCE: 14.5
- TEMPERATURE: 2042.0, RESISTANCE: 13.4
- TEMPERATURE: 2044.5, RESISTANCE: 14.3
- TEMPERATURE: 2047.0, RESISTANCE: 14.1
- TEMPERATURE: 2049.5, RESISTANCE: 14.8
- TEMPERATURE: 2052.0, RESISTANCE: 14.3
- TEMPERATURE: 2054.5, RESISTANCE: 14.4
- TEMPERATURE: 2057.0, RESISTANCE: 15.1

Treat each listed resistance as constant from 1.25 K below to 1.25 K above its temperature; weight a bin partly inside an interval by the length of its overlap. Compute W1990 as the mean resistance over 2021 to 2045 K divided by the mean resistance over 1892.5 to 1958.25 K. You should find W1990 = 1.1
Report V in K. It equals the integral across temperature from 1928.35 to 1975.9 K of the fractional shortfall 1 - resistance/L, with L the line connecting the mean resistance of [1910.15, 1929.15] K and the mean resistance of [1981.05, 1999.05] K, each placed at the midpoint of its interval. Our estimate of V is 3.6 K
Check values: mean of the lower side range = 13.8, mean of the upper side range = 11.5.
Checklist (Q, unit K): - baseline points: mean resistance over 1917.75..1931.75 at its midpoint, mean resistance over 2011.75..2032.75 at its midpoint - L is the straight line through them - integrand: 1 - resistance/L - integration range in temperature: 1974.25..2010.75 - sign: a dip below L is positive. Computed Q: 2.7 K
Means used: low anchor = 13.6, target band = 13.1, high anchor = 14.3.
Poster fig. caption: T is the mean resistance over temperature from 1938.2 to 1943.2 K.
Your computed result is 13.5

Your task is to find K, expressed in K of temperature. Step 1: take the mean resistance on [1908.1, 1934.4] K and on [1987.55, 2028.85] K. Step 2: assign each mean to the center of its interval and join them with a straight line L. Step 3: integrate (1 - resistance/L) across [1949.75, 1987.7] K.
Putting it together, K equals 7.4 K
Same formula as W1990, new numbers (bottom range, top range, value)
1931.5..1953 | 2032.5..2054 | 1.17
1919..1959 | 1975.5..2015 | 1.10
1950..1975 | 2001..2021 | 1.37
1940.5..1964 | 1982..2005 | 1.21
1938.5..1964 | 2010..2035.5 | 1.38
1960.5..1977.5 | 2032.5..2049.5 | 1.14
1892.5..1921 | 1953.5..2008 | 0.86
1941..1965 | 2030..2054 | 1.41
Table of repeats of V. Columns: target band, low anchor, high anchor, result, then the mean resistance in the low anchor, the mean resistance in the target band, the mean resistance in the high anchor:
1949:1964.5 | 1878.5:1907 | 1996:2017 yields 5.7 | 14.2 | 9.18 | 14.8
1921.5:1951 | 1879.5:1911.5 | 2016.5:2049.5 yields 2.7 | 14.2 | 12.9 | 14.3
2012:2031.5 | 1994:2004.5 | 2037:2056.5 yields 0.3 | 14.8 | 14.3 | 14.3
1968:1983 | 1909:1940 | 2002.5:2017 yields 0.7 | 13.7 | 13.6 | 14.7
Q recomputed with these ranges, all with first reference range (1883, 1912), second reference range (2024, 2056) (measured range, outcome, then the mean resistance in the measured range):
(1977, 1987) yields 1.54 K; 12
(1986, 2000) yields 2.51 K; 11.7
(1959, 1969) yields 2.36 K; 10.9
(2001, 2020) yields -0.57 K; 14.7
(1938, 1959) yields 5.22 K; 10.7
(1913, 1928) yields 0.48 K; 13.7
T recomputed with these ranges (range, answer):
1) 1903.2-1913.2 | 14.2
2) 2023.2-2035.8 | 14.3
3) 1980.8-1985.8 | 11.8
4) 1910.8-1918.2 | 14.1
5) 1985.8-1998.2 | 11.1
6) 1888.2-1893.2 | 14.1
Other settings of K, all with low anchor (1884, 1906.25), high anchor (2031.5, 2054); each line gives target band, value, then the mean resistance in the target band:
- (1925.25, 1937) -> 0.4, 13.6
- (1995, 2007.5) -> -0.5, 14.9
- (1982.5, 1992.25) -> 3.3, 9.34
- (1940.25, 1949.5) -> 1.5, 11.9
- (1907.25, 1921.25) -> 0.2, 14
